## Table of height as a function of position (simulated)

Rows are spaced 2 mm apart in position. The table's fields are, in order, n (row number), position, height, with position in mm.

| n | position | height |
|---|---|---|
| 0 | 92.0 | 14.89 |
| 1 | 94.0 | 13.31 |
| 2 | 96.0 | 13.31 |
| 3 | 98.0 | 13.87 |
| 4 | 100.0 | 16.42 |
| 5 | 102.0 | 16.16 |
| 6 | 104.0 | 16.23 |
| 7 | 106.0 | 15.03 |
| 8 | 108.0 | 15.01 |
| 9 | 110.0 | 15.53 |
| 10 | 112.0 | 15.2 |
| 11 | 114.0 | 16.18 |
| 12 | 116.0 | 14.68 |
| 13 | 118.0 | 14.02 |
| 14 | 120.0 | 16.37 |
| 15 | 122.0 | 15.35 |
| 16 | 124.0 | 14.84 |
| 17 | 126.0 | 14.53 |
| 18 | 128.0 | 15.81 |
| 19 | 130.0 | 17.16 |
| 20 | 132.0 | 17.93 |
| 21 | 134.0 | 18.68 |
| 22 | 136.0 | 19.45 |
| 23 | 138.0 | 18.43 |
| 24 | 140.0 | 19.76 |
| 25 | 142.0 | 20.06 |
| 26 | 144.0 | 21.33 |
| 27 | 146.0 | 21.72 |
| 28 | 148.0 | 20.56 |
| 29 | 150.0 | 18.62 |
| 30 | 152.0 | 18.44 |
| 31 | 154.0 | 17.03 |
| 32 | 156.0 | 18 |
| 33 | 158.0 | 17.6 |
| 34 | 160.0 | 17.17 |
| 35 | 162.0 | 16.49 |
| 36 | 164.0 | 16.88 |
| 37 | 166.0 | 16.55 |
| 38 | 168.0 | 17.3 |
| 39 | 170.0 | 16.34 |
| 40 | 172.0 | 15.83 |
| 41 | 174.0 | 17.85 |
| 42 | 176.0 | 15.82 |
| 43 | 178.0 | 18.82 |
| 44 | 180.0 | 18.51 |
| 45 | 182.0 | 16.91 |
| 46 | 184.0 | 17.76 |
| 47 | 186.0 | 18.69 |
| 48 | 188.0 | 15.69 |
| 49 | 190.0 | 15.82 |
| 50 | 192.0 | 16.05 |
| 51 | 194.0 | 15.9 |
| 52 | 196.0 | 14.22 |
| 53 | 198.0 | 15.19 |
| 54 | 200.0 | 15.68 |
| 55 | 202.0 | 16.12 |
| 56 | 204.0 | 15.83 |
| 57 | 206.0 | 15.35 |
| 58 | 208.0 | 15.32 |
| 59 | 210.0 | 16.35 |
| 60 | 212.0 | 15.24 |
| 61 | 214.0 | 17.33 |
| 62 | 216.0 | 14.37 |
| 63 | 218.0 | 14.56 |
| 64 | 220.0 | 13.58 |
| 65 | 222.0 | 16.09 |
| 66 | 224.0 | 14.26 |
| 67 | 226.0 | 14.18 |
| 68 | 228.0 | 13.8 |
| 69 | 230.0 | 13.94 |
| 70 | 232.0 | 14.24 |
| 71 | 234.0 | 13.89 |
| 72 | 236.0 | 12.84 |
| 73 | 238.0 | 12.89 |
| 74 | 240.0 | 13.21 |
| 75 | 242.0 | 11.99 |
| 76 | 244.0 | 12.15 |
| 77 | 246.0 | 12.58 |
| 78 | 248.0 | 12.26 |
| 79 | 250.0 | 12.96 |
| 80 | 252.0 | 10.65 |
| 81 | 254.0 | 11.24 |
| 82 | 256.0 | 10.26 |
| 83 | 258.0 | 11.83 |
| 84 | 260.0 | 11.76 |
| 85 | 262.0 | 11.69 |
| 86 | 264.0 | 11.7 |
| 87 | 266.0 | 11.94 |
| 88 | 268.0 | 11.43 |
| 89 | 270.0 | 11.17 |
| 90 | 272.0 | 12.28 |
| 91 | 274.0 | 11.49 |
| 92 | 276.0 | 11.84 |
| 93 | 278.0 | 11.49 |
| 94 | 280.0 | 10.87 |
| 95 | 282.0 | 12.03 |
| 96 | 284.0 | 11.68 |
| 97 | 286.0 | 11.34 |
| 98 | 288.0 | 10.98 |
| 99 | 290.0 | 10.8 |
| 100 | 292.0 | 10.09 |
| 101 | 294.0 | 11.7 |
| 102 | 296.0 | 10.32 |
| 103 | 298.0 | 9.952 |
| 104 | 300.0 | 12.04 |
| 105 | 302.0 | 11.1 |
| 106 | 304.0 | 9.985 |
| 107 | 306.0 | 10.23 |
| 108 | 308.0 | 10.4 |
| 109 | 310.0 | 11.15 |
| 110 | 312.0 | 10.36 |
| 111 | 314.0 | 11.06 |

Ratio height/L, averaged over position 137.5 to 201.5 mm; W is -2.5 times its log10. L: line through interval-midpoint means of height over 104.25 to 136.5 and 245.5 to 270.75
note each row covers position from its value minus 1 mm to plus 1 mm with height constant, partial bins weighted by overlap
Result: -0.21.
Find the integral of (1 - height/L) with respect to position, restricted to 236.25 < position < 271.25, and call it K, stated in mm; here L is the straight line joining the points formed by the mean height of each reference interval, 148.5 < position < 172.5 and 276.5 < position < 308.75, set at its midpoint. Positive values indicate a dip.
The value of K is 2.5 mm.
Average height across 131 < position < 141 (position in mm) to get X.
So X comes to 18.9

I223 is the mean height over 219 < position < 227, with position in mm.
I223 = 14.5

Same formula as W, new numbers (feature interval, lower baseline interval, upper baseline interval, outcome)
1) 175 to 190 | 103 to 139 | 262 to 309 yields -0.211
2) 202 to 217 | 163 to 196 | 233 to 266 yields -0.064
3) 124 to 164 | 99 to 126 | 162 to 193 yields -0.130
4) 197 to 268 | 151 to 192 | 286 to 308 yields 0.037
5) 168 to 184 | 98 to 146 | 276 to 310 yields -0.155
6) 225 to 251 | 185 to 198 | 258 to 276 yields 0.017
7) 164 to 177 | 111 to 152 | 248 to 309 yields -0.050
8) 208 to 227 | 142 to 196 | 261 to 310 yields -0.014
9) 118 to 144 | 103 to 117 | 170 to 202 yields -0.108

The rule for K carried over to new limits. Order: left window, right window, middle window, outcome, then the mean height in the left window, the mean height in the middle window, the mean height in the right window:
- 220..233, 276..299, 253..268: 1.2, 14.4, 11.5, 11.1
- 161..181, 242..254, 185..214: -1.3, 17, 15.9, 12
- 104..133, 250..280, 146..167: -4.9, 15.6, 17.9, 11.5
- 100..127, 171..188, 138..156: -3.4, 15.4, 19.5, 17.4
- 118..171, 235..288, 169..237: -4.1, 17.7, 15.7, 11.8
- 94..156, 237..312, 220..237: -1.3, 16.9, 14.1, 11.4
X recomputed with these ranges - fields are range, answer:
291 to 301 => 10.8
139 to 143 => 19.9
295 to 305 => 10.7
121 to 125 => 15.1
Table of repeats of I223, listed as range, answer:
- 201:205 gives 16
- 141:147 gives 21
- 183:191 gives 17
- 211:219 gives 15.4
